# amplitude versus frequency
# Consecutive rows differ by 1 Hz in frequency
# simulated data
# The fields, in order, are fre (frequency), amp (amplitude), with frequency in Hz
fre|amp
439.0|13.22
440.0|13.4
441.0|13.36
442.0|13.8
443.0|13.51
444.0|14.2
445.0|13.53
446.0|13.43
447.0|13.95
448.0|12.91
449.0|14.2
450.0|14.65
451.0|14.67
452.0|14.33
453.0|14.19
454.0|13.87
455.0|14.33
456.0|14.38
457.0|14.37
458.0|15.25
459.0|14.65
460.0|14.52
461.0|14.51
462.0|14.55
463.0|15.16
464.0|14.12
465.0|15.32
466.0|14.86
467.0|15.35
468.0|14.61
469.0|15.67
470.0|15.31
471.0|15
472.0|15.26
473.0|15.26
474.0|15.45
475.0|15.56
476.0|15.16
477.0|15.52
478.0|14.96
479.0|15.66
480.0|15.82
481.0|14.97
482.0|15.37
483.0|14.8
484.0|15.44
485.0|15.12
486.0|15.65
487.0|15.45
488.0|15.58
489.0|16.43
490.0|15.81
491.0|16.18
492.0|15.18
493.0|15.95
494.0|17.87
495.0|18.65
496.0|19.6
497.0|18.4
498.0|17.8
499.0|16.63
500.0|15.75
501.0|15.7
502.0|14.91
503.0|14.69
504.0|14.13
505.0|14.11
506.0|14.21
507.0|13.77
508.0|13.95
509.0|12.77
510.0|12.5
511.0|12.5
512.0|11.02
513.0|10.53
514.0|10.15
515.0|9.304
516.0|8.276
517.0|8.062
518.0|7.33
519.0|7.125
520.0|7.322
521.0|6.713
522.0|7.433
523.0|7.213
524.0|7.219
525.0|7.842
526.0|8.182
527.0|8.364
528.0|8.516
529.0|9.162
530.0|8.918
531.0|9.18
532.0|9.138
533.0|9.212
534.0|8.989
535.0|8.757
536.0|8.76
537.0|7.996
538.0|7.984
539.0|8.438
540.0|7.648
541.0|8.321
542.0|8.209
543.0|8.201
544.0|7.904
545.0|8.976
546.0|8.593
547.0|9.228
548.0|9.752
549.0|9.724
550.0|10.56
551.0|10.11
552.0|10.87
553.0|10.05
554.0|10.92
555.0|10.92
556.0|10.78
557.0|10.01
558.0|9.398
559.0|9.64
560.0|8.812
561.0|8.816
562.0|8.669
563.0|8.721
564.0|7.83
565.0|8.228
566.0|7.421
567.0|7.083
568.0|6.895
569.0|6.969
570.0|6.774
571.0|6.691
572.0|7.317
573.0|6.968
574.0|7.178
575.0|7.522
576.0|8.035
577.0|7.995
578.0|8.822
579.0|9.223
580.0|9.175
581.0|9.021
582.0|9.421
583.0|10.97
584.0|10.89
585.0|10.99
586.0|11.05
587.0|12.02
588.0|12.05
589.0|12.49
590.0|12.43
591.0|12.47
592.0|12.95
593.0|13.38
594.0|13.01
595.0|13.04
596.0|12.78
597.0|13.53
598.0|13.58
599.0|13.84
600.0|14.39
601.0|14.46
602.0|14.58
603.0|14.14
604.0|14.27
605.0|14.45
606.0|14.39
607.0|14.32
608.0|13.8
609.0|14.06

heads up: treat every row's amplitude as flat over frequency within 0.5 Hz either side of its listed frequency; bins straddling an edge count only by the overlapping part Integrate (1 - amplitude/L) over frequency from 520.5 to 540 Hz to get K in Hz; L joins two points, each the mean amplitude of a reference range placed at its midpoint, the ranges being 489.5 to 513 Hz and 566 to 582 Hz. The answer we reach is 6.22 Hz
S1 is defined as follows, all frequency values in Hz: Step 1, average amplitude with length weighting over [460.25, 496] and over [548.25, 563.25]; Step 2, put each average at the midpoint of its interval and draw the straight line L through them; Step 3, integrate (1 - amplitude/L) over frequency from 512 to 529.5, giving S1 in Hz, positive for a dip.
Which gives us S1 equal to 5.9 Hz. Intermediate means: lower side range 15.5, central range 8.24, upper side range 9.88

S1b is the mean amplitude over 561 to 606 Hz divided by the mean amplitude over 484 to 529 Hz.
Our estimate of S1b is 0.83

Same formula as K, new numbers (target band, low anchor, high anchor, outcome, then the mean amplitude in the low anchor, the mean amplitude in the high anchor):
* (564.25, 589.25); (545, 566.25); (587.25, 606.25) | 6.1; 9.49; 13.5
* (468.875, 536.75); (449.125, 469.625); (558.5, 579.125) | -4.1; 14.7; 7.86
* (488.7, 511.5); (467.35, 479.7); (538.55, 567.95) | -3.9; 15.3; 9.07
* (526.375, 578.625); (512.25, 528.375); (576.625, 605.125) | 6.3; 8.14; 12.1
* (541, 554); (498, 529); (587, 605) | 2.8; 11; 13.4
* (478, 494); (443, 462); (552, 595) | -3.3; 14.2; 9.58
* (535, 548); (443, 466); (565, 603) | 3.7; 14.3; 10.5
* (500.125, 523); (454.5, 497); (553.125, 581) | 2.9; 15.5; 8.43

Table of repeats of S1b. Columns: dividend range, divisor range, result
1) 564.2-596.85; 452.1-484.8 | 0.65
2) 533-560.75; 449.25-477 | 0.62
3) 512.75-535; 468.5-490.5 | 0.54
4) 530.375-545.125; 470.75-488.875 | 0.55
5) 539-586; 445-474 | 0.61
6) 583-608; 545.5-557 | 1.29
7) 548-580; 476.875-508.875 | 0.55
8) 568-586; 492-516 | 0.59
